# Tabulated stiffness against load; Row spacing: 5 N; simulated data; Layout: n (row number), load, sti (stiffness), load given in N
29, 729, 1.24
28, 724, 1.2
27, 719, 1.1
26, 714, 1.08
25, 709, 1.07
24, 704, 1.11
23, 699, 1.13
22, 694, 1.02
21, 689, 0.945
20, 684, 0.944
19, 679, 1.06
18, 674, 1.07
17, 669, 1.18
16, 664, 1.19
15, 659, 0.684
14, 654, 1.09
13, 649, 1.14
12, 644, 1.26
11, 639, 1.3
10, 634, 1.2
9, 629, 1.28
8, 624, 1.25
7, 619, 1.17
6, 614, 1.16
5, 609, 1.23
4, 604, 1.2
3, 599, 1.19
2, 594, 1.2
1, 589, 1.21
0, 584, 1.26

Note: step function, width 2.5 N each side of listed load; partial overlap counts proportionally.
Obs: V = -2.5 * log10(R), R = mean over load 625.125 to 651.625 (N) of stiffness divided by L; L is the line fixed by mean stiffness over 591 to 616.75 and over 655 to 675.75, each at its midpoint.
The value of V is -0.12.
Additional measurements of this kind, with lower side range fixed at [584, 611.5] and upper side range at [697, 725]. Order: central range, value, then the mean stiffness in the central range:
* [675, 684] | 0.11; 1.03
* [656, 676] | 0.12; 1.03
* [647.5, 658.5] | 0.13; 1.03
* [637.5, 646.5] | -0.09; 1.28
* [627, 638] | -0.06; 1.25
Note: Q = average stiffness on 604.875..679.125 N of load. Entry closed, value 1.15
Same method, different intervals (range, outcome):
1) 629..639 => 1.24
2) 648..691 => 1.03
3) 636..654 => 1.21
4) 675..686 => 1.01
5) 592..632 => 1.21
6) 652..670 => 1.02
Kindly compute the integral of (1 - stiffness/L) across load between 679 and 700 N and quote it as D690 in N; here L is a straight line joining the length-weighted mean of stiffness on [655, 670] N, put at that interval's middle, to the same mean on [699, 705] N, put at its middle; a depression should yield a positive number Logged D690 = 1.5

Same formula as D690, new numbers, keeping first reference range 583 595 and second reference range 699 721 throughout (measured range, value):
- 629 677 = 1.0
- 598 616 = 0.1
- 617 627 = -0.2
